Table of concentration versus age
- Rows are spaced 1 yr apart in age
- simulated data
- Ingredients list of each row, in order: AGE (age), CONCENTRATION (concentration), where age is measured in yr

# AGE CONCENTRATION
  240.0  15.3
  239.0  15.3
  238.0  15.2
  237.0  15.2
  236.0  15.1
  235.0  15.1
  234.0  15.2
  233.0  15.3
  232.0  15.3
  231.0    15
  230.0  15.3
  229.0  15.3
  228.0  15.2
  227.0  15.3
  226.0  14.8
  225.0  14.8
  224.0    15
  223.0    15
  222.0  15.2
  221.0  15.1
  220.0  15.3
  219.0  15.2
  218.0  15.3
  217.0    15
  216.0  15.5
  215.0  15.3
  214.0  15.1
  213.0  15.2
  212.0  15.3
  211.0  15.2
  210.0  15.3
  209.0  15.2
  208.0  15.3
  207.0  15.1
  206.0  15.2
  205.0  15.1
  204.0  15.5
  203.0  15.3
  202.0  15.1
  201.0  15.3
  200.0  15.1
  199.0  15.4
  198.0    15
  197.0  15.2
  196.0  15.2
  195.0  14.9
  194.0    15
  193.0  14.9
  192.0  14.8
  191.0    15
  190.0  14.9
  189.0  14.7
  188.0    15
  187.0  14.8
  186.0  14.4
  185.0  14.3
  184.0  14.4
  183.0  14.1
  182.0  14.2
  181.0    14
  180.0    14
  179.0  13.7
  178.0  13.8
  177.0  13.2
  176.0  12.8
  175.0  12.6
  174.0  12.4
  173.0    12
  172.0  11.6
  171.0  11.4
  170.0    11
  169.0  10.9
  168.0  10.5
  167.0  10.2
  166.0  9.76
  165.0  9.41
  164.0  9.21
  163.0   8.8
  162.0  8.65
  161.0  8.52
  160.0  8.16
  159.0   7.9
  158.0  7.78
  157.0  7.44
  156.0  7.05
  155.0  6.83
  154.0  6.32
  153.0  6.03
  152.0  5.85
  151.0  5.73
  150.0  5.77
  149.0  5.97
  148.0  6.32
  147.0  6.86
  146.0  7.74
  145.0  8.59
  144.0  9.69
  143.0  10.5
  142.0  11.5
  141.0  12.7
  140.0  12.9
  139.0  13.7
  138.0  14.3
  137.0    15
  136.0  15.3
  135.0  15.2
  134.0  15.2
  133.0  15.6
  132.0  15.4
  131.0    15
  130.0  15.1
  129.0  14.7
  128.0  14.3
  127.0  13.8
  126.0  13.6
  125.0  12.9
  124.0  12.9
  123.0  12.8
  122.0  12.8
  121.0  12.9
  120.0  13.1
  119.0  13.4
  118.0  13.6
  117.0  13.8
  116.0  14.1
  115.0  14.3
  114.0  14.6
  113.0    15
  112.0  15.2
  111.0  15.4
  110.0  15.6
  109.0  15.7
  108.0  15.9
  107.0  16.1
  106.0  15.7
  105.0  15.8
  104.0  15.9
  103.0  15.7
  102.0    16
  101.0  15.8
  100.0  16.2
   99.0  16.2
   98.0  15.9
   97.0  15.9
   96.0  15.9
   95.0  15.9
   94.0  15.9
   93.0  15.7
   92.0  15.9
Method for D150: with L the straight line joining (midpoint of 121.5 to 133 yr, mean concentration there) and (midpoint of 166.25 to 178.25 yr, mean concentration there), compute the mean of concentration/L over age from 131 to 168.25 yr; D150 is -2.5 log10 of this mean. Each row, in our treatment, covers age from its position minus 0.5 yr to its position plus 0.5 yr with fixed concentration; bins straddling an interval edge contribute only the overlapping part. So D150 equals 0.30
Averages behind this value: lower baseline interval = 14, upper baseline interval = 11.8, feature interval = 9.86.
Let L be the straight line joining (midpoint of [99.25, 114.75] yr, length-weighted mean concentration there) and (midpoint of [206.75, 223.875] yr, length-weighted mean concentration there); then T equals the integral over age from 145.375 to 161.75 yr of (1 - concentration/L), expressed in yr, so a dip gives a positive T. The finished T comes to 9.0 yr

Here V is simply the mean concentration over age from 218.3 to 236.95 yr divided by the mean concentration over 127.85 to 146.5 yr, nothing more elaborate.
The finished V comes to 1.1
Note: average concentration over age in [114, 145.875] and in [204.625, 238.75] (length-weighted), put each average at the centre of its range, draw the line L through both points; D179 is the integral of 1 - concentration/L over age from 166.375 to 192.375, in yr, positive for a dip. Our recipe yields 2.1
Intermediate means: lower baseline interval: 13.5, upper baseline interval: 15.2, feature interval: 13.2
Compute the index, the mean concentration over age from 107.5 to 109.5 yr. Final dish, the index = 15.8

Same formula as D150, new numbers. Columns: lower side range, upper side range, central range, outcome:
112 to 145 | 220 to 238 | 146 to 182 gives 0.43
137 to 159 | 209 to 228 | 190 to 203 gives -0.15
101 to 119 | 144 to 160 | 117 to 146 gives -0.23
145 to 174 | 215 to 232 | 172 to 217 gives -0.21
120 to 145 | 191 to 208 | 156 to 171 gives 0.48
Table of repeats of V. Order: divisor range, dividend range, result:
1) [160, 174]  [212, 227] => 1.49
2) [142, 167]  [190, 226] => 1.93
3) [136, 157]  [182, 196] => 1.62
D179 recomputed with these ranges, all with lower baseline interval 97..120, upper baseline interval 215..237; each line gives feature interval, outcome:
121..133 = 1.0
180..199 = 0.6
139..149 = 3.6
